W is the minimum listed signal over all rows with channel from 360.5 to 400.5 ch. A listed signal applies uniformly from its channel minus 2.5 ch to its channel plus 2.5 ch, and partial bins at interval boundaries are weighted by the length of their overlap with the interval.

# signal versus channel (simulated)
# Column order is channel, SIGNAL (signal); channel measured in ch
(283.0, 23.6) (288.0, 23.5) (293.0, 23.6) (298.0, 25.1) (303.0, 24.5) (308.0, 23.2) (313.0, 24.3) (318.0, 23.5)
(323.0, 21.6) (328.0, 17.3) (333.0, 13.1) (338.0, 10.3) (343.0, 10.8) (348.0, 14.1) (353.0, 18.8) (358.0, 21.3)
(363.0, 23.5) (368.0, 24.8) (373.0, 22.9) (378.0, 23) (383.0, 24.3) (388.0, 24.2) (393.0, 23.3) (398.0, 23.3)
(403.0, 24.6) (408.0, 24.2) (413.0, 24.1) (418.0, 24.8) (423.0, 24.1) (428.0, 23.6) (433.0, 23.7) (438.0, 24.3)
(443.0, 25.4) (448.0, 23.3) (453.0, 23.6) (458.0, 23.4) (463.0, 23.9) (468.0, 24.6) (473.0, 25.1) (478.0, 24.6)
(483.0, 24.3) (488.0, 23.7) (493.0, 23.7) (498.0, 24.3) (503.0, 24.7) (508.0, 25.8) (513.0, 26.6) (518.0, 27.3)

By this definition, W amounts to 22.9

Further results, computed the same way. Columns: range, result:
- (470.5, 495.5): 23.7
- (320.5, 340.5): 10.3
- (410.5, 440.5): 23.6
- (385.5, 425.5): 23.3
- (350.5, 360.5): 18.8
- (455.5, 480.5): 23.4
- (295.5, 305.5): 24.5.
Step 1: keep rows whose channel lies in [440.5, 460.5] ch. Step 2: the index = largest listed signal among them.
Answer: 25.4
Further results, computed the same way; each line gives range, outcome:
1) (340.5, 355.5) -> 18.8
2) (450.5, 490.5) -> 25.1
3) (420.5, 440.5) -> 24.3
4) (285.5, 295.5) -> 23.6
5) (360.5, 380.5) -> 24.8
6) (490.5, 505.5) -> 24.7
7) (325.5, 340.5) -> 17.3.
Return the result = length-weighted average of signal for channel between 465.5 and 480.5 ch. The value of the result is 24.8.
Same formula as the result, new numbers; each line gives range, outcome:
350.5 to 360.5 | 20.1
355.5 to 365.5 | 22.4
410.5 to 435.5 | 24.1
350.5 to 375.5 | 22.3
